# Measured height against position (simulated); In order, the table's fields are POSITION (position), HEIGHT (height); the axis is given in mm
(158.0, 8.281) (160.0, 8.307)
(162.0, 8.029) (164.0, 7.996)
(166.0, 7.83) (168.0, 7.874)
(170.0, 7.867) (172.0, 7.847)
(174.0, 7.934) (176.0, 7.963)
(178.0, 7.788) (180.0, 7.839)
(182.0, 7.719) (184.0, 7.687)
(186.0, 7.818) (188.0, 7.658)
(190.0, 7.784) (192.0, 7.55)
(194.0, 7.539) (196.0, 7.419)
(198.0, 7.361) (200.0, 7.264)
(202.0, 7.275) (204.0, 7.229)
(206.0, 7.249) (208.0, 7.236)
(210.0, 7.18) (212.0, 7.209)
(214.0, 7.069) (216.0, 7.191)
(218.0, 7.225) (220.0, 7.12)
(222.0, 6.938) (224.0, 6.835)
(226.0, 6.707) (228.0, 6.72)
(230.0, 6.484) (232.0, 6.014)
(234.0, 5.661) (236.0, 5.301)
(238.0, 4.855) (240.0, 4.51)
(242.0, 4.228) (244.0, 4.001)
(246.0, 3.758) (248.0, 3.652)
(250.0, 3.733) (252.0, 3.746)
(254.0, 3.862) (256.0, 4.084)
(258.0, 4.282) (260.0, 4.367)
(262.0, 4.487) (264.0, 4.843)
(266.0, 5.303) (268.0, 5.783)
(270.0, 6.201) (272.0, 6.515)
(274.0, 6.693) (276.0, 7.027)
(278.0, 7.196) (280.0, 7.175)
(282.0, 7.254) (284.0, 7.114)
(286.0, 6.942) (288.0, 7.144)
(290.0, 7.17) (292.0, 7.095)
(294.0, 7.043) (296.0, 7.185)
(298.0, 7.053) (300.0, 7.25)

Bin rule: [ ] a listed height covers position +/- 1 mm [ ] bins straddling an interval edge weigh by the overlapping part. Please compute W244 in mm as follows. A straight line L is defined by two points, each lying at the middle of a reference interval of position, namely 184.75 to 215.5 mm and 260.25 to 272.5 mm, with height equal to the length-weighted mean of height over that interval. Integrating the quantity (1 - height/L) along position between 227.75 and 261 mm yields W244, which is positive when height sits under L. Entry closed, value 8.1 mm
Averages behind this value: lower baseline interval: 7.39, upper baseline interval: 5.41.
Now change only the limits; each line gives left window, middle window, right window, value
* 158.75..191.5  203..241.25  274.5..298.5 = 5.1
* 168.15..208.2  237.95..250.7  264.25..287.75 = 5.3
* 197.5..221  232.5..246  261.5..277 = 3.8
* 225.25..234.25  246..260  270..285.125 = 5.7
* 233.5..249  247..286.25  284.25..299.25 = 2.6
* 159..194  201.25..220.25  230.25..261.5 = -3.2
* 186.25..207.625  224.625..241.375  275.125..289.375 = 3.5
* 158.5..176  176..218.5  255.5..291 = -0.1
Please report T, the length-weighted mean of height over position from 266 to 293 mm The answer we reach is 6.81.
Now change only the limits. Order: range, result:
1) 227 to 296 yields 5.62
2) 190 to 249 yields 6.4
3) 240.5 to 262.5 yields 4.02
